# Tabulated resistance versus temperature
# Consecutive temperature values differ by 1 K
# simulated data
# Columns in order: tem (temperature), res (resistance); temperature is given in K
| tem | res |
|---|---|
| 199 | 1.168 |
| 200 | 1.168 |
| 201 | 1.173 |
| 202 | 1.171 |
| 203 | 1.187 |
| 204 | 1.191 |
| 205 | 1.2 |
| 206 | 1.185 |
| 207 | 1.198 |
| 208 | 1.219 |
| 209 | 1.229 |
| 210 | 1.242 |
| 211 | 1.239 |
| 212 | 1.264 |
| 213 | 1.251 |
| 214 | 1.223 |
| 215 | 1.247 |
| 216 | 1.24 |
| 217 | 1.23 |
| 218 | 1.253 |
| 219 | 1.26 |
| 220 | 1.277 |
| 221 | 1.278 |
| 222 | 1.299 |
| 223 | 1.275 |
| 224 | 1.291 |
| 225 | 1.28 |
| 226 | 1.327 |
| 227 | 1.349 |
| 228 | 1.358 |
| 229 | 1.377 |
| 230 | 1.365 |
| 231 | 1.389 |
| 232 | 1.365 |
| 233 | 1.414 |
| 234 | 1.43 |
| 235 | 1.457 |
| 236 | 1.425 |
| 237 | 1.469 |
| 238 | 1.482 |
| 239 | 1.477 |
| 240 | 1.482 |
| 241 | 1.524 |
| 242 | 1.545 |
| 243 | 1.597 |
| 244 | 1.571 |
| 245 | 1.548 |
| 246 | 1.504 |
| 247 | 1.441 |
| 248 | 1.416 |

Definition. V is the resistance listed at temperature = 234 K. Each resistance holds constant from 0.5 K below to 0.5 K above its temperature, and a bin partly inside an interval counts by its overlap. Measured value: 1.43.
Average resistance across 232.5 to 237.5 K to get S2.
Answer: 1.44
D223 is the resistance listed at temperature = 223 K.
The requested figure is 1.275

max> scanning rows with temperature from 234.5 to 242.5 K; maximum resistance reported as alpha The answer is 1.545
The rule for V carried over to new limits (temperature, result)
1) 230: 1.365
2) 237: 1.469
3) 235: 1.457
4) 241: 1.524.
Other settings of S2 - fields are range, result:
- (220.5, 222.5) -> 1.29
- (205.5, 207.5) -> 1.19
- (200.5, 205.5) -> 1.18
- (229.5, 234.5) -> 1.39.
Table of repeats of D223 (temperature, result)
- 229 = 1.377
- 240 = 1.482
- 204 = 1.191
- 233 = 1.414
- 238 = 1.482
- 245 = 1.548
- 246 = 1.504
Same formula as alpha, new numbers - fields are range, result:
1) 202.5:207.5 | 1.2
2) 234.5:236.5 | 1.457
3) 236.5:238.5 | 1.482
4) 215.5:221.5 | 1.278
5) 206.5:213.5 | 1.264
